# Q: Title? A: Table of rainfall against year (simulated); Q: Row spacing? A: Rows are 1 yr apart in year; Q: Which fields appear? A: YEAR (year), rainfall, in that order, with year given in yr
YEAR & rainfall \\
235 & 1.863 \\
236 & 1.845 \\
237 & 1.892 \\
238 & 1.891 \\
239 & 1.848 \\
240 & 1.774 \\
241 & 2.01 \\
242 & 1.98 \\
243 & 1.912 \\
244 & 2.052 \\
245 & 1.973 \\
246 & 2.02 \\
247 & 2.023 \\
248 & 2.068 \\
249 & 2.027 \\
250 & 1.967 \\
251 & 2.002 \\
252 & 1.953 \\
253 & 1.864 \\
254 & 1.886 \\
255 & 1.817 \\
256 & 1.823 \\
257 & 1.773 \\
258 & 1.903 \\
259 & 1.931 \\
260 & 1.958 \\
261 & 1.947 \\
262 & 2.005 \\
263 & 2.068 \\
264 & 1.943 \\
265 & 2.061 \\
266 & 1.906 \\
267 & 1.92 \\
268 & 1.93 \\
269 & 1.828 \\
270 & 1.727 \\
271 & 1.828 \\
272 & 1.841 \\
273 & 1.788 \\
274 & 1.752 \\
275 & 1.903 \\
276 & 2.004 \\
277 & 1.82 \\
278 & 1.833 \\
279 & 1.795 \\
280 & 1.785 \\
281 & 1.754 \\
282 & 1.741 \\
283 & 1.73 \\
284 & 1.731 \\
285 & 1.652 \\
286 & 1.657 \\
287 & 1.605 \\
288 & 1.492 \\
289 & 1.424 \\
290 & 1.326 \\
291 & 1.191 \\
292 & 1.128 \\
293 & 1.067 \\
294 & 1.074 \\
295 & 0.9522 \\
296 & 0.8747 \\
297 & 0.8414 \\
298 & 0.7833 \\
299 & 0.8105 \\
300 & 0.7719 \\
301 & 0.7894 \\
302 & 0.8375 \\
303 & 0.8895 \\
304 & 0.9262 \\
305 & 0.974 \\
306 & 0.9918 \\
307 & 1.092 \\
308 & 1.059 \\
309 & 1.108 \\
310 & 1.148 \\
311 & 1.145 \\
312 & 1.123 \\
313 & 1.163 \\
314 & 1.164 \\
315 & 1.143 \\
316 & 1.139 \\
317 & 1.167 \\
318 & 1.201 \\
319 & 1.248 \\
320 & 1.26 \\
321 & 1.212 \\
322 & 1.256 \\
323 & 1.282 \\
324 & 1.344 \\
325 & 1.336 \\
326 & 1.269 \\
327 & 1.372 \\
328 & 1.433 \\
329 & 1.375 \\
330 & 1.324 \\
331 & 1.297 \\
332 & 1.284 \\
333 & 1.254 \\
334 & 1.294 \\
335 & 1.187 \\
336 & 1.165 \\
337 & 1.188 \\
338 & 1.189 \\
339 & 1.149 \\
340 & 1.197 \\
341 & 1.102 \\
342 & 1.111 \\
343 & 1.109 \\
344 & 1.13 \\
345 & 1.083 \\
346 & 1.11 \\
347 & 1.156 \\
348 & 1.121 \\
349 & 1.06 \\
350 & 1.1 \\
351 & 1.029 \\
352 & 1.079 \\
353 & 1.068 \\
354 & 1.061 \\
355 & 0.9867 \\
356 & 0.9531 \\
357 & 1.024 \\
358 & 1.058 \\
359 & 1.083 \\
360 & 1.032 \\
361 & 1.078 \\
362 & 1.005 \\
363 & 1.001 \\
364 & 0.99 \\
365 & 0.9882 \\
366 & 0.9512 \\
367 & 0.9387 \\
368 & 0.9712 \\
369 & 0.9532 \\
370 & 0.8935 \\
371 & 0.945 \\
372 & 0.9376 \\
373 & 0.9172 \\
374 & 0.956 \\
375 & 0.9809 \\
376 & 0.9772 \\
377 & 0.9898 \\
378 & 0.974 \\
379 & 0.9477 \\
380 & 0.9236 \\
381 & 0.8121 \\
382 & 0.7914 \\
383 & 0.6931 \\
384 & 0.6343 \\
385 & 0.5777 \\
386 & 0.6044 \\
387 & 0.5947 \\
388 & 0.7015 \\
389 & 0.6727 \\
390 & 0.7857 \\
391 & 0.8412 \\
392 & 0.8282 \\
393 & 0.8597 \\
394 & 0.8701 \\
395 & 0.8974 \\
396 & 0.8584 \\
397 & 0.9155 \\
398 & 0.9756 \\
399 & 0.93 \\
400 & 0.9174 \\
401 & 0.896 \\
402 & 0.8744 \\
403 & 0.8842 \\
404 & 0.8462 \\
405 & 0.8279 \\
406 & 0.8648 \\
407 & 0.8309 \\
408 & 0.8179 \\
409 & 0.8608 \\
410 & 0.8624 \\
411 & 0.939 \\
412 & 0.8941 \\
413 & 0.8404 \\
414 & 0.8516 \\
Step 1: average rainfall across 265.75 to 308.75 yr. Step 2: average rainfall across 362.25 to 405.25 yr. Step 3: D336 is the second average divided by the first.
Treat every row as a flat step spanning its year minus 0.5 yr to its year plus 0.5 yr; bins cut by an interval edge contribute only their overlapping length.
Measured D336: 0.62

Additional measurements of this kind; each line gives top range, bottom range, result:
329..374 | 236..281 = 0.57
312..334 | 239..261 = 0.65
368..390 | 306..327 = 0.70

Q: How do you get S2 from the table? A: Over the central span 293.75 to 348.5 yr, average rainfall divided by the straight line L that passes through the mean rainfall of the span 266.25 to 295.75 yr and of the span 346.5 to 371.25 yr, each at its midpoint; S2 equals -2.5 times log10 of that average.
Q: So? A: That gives 0.15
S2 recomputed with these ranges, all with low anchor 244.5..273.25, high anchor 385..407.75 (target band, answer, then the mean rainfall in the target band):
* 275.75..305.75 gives 0.283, 1.3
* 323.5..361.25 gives 0.086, 1.16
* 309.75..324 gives 0.216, 1.2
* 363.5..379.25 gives 0.073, 0.957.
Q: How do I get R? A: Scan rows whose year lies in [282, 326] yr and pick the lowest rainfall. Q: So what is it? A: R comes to 0.7719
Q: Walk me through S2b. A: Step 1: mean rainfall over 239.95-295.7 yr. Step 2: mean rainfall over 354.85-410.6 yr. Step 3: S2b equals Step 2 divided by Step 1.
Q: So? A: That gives 0.50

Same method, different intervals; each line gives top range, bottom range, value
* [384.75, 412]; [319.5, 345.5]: 0.67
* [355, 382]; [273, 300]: 0.67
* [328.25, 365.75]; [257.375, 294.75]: 0.65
